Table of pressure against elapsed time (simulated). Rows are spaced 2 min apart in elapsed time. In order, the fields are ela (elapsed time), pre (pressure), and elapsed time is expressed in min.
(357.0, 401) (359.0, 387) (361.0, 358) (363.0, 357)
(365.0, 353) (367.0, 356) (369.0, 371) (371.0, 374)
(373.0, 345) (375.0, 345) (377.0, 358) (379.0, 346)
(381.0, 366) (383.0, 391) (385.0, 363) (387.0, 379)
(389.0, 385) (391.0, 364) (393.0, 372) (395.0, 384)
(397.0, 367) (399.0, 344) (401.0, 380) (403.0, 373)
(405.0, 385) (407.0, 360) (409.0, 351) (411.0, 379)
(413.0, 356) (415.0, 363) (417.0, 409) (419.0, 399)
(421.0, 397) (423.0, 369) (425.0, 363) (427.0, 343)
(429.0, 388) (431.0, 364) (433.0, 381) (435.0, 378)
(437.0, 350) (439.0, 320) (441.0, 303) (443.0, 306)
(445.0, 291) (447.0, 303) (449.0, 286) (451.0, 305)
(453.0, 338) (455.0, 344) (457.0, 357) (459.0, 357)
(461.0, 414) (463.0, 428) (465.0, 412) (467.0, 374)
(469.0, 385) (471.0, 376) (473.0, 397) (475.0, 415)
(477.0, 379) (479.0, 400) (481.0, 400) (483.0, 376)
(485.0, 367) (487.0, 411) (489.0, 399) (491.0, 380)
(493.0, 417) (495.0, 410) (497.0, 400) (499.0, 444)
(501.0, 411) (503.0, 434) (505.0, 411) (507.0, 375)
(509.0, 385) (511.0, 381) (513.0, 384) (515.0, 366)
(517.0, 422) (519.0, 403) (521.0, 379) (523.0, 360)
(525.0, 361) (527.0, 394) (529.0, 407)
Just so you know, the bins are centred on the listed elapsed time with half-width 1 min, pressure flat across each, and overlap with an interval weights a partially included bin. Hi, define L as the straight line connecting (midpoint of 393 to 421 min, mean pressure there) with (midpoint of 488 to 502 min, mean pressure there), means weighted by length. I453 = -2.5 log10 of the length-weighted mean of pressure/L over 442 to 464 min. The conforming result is 0.16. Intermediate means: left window 374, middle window 339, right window 409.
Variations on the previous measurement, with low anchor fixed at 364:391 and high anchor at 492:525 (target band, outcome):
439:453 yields 0.249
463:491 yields -0.008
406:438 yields 0.010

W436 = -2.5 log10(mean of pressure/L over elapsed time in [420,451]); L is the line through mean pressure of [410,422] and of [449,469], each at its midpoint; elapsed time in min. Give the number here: 0.10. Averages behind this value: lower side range 384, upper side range 366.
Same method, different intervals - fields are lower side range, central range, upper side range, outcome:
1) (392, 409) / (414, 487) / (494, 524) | 0.049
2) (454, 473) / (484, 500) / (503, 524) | -0.046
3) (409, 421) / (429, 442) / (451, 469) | 0.075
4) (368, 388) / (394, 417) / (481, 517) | 0.007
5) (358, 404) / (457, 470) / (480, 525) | -0.017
